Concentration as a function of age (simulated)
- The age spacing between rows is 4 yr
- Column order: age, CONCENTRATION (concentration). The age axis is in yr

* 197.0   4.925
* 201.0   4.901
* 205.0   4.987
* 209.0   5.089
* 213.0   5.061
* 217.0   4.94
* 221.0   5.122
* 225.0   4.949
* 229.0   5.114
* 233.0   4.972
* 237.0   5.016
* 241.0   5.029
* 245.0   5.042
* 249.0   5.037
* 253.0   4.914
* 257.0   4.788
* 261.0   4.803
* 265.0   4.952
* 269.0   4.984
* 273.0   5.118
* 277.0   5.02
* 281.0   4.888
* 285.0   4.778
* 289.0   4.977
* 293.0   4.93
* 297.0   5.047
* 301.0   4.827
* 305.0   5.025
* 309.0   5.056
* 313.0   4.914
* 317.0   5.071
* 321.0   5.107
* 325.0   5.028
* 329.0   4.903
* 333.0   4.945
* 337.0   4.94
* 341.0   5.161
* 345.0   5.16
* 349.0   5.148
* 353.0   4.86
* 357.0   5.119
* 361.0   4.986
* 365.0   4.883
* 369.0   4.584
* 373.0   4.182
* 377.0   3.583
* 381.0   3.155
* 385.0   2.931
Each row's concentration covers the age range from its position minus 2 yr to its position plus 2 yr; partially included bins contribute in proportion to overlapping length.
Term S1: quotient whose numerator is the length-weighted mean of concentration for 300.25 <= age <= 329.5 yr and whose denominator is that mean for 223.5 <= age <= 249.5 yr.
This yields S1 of 1.0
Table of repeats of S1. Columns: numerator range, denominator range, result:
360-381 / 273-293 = 0.87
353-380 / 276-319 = 0.91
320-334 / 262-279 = 1.00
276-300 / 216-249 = 0.98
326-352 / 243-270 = 1.02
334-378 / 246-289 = 0.98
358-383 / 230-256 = 0.85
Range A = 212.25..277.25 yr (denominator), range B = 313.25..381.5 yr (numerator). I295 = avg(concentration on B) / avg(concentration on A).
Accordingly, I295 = 1.0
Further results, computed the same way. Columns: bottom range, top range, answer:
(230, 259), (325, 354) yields 1.01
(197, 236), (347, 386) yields 0.87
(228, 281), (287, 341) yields 1.00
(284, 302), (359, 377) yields 0.92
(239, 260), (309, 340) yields 1.01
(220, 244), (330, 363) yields 1.00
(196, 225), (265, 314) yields 0.99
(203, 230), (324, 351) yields 1.00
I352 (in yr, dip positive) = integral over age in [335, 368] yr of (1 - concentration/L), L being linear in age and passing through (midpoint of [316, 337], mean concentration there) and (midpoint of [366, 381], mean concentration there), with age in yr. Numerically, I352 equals -3.9 yr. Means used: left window 5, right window 4.04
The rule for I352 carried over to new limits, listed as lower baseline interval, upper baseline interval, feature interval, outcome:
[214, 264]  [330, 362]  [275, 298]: 0.3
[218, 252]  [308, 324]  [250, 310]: 1.1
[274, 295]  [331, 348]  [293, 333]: 0.0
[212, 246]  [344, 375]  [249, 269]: 0.4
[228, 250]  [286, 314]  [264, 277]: -0.1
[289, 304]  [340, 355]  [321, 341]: 0.2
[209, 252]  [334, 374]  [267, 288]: 0.1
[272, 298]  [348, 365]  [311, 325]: -0.1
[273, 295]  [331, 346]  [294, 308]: 0.0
